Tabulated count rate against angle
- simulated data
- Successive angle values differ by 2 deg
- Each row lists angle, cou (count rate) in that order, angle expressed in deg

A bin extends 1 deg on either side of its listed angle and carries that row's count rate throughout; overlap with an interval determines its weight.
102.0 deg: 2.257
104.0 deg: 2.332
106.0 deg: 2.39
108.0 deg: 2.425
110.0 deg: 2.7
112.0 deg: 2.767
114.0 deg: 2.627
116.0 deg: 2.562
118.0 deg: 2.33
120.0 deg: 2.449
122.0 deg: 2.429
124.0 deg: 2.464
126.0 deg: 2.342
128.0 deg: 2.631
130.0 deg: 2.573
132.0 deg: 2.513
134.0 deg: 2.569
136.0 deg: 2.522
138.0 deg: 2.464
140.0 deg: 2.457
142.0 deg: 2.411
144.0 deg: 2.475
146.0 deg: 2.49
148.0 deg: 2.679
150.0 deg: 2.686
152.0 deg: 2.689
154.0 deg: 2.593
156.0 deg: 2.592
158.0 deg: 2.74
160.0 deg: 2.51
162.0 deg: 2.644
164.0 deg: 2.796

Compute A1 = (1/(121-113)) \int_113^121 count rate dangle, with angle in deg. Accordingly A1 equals 2.49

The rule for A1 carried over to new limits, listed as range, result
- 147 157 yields 2.65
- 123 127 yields 2.4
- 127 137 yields 2.56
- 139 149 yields 2.5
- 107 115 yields 2.63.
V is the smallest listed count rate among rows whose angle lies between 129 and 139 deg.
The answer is 2.464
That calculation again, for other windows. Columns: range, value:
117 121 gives 2.33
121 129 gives 2.342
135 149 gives 2.411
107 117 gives 2.425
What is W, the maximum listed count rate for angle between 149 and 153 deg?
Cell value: 2.689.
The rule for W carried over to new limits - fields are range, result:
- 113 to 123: 2.627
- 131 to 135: 2.569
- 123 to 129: 2.631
